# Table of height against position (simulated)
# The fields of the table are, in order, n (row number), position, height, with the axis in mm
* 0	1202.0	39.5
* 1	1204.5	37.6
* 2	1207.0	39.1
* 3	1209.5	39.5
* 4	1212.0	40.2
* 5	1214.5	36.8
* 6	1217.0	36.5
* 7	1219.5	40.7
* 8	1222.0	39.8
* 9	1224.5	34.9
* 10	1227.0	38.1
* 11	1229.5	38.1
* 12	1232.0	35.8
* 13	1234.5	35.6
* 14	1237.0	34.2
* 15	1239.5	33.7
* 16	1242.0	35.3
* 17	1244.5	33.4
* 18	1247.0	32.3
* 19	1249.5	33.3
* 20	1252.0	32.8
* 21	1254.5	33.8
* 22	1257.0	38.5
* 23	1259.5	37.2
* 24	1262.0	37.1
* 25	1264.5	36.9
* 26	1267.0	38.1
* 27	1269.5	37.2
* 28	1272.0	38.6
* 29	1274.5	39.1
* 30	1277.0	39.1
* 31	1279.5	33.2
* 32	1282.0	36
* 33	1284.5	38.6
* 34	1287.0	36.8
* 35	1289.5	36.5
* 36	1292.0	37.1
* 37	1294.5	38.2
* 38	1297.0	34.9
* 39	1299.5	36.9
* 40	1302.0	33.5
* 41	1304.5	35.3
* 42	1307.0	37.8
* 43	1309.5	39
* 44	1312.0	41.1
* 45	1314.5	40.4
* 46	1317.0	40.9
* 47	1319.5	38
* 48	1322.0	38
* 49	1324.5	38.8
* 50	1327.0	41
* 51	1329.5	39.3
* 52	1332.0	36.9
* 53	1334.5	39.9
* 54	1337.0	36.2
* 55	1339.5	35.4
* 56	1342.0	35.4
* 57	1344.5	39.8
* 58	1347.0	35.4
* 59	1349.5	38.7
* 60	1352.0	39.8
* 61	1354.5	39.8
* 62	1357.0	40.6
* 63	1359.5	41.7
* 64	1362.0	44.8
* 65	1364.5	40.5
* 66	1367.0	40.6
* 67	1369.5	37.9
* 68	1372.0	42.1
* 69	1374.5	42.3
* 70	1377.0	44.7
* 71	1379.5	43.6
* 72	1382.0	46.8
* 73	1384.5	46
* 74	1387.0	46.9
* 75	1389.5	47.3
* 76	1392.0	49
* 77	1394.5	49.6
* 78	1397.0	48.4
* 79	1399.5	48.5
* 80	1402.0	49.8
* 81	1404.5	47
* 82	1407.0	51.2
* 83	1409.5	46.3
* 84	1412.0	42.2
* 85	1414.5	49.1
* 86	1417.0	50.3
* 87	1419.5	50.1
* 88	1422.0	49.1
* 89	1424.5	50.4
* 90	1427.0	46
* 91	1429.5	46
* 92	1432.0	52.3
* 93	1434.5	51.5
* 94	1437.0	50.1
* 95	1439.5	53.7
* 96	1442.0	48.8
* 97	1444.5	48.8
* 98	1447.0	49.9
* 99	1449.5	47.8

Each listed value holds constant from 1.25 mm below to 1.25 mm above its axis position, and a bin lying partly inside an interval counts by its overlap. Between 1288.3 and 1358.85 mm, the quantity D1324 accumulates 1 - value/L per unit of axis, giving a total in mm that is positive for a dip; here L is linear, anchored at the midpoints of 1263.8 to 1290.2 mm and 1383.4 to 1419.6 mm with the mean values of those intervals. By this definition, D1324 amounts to 5.5 mm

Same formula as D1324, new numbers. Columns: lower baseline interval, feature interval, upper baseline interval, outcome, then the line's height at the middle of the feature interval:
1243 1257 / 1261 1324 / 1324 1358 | -3.0 mm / 35.8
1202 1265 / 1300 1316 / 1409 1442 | 1.4 mm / 41.4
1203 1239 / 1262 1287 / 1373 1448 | 2.0 mm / 40.6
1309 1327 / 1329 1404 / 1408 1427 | 2.6 mm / 43.7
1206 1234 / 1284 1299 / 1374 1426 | 1.8 mm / 41.9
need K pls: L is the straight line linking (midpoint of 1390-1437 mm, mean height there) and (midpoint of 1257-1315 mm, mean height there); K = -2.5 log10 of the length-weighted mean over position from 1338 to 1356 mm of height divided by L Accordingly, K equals 0.14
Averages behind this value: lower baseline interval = 37.3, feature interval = 37.8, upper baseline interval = 48.7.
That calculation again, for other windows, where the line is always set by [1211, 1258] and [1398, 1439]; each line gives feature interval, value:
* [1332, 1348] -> 0.17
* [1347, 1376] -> 0.11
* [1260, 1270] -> 0.02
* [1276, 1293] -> 0.08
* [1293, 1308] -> 0.13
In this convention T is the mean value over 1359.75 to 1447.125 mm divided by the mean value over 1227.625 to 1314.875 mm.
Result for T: 1.29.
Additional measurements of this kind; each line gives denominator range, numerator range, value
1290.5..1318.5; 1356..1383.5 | 1.12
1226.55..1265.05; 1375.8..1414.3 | 1.34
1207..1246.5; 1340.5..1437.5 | 1.22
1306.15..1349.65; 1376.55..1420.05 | 1.24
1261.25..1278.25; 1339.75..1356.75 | 1.00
